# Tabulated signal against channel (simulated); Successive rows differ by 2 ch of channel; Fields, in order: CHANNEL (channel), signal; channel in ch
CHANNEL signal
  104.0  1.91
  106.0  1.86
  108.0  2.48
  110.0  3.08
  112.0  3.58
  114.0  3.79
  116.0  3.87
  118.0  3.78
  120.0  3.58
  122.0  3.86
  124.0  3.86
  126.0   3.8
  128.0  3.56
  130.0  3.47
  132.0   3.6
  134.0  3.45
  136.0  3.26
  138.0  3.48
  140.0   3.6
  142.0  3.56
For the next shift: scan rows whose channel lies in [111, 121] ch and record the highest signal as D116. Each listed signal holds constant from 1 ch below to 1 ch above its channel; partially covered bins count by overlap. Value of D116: 3.87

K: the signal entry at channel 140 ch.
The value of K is 3.6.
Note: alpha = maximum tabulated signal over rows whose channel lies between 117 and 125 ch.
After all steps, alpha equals 3.86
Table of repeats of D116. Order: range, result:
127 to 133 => 3.6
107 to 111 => 3.08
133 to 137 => 3.45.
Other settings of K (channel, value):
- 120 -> 3.58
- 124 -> 3.86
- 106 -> 1.86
